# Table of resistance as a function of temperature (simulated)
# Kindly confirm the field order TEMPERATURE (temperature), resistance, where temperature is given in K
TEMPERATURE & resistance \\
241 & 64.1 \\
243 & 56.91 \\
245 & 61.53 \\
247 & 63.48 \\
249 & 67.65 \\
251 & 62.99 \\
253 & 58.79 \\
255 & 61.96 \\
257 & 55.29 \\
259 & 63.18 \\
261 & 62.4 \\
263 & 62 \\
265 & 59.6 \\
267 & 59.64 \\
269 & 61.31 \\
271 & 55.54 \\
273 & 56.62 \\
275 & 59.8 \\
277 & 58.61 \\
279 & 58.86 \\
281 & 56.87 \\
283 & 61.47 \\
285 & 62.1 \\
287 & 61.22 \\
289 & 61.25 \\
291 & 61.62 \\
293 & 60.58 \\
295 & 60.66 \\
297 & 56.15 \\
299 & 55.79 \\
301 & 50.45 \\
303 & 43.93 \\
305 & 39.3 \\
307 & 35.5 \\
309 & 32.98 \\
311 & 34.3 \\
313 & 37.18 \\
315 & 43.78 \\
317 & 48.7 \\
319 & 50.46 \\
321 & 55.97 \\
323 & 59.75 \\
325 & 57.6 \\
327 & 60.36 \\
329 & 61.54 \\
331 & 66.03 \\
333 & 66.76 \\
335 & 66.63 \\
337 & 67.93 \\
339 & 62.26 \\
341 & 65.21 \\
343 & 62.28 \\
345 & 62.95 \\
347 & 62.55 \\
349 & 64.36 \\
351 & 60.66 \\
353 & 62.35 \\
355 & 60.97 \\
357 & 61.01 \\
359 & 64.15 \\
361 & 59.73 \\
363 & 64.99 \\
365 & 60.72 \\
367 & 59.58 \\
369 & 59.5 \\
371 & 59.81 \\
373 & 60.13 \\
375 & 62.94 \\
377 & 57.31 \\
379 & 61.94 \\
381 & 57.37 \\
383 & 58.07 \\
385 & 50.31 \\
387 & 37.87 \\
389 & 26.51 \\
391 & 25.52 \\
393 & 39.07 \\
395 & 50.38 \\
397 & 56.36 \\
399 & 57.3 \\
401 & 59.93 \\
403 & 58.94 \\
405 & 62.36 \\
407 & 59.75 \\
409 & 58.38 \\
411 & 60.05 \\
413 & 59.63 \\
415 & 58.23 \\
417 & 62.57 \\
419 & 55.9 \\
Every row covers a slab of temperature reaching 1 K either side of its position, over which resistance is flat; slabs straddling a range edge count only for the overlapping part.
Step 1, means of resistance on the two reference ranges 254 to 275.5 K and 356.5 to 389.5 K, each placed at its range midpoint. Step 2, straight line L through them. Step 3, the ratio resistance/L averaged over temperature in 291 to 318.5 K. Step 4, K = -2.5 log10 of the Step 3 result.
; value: 0.248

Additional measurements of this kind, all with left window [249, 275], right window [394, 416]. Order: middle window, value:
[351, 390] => 0.03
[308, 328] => 0.23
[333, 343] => -0.11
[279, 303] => 0.03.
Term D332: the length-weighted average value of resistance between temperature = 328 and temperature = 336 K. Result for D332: 65.2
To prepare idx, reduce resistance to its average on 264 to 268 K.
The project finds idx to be 59.6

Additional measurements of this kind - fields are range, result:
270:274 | 56.1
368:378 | 59.9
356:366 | 62.1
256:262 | 60.3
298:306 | 47.4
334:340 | 65.6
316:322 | 51.7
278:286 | 59.8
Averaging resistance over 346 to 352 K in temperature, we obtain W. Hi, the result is 62.5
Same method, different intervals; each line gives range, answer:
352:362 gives 61.6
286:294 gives 61.2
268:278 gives 58.4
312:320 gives 45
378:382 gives 59.7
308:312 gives 33.6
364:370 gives 59.9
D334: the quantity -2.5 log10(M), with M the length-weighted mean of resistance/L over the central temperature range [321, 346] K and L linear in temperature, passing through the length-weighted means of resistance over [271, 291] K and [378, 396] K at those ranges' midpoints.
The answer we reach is -0.20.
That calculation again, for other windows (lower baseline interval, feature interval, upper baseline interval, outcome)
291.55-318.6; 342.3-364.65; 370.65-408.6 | -0.24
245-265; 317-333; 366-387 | 0.01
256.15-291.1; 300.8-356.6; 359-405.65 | 0.03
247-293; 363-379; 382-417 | -0.12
